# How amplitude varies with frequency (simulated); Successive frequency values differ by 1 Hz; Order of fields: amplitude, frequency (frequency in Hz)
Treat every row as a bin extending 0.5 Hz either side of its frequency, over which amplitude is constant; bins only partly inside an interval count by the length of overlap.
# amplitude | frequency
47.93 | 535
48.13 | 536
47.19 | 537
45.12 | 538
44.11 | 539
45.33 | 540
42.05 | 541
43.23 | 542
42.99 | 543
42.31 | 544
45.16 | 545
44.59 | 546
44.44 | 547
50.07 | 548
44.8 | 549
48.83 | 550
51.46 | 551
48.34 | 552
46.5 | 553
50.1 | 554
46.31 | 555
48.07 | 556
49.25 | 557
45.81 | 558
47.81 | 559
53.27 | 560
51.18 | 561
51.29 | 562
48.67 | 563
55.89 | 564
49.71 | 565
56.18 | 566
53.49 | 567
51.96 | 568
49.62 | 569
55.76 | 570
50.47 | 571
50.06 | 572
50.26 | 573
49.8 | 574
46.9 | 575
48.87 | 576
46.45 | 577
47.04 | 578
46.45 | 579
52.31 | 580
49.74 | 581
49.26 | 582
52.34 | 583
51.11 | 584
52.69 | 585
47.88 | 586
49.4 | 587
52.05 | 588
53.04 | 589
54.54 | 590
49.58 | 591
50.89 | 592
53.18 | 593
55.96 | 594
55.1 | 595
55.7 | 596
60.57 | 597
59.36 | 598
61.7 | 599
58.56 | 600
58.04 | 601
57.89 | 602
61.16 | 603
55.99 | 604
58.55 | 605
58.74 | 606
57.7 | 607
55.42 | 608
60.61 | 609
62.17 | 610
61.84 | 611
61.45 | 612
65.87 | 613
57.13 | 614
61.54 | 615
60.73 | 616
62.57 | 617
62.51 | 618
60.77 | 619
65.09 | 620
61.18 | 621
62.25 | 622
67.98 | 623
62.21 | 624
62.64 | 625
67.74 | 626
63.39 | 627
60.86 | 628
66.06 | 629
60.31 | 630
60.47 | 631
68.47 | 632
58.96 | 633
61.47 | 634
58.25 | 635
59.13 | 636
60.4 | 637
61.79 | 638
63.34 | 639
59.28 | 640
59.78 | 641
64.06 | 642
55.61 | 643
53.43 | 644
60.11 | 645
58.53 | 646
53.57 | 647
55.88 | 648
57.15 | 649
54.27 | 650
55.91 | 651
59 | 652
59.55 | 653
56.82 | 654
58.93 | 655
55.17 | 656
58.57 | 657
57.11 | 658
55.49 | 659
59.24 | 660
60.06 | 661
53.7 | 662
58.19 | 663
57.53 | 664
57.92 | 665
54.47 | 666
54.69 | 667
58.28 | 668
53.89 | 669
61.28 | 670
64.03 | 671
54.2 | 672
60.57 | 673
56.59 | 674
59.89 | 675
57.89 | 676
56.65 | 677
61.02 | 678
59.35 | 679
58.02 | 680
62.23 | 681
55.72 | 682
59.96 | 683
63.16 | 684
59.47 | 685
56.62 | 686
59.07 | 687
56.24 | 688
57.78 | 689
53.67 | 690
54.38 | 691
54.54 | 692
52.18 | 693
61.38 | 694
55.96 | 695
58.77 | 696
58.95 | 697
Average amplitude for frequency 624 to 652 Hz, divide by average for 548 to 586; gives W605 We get 1.2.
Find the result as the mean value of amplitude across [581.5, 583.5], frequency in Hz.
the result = 50.8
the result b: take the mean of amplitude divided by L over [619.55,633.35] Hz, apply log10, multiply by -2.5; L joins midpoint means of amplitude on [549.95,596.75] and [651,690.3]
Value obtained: -0.161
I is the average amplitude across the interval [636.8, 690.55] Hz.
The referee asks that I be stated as 58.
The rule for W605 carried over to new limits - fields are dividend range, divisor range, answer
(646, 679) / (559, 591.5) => 1.13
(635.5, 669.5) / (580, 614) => 1.03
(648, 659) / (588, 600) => 1.03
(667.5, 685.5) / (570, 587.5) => 1.19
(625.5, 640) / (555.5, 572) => 1.21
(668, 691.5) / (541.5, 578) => 1.19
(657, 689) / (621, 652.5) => 0.96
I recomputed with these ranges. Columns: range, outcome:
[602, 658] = 60.2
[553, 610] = 52.7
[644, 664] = 57.1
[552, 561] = 48.5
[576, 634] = 57.7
